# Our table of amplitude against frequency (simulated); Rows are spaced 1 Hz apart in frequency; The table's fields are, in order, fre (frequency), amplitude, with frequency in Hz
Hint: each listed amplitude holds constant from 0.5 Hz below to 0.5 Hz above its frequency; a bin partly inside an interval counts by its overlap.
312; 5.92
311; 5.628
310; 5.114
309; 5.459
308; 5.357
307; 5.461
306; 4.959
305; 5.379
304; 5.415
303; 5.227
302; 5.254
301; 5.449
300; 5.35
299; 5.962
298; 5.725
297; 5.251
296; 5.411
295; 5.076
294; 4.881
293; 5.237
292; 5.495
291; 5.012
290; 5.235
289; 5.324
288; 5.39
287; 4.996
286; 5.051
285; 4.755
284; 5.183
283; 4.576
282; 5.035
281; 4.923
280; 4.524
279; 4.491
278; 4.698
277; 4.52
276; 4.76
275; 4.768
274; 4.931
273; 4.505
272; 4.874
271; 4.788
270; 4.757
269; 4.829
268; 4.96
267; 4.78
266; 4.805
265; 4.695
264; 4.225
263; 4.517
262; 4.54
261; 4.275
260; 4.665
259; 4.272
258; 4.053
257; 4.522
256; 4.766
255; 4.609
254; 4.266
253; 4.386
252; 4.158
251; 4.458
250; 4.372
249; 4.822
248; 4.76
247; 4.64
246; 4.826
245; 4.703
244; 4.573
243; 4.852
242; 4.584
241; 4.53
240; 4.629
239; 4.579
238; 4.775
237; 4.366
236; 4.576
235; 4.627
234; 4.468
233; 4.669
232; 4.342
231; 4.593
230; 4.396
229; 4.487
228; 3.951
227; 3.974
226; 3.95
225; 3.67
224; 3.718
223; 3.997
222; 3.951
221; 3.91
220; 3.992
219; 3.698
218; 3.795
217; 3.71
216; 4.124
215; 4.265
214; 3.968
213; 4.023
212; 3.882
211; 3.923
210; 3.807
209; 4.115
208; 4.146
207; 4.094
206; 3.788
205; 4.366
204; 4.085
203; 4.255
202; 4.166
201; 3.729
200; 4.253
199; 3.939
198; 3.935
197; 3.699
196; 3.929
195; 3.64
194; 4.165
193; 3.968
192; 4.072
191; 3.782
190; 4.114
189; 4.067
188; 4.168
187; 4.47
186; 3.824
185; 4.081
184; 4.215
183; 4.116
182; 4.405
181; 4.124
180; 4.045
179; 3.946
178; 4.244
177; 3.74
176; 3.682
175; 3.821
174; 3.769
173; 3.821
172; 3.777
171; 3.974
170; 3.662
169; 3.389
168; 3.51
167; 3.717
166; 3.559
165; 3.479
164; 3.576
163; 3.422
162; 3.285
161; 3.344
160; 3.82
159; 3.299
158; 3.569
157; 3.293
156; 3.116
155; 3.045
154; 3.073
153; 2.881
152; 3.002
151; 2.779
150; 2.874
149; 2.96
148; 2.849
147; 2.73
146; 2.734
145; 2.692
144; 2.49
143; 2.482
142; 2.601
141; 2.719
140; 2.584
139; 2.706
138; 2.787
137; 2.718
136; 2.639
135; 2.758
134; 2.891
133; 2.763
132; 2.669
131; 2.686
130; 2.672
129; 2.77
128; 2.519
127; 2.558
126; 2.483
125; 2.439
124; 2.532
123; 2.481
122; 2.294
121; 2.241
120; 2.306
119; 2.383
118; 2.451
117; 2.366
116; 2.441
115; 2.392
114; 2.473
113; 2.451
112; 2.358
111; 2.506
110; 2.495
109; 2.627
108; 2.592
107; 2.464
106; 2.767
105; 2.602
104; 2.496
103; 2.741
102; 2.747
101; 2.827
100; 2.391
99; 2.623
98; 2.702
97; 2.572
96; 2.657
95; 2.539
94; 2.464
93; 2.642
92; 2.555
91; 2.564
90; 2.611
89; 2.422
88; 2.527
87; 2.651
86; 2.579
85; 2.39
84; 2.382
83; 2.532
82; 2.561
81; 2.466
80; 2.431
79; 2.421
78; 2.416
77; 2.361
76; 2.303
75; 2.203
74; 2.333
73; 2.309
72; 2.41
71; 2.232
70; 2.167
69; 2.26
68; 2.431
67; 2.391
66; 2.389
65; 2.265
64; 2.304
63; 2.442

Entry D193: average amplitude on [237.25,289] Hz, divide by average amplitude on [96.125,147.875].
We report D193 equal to 1.81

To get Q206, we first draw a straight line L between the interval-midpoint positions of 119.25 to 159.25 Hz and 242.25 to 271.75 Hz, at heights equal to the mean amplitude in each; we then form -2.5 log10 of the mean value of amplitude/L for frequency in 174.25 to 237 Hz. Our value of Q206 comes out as -0.08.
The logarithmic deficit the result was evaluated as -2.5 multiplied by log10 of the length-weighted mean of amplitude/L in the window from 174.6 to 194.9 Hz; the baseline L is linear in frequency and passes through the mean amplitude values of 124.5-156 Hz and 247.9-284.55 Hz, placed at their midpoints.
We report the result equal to -0.19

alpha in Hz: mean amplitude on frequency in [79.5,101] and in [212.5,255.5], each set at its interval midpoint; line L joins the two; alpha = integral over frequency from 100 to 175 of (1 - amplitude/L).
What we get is 6.5 Hz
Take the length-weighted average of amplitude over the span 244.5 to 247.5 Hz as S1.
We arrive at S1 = 4.72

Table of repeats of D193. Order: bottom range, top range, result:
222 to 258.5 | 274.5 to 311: 1.16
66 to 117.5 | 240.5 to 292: 1.89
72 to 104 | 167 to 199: 1.57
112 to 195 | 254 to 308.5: 1.55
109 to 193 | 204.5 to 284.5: 1.40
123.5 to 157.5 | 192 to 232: 1.46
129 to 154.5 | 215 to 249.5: 1.57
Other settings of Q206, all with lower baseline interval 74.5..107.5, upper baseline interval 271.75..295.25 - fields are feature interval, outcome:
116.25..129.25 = 0.20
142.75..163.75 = 0.09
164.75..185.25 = -0.08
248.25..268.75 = 0.02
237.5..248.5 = -0.06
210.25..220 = 0.04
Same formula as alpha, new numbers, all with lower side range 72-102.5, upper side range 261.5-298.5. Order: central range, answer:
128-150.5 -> 3.13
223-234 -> 0.22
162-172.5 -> -0.27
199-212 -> -0.24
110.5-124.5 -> 2.31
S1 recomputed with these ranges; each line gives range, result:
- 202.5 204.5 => 4.17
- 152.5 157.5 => 3.08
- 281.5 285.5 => 4.89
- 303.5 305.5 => 5.4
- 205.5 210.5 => 3.99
